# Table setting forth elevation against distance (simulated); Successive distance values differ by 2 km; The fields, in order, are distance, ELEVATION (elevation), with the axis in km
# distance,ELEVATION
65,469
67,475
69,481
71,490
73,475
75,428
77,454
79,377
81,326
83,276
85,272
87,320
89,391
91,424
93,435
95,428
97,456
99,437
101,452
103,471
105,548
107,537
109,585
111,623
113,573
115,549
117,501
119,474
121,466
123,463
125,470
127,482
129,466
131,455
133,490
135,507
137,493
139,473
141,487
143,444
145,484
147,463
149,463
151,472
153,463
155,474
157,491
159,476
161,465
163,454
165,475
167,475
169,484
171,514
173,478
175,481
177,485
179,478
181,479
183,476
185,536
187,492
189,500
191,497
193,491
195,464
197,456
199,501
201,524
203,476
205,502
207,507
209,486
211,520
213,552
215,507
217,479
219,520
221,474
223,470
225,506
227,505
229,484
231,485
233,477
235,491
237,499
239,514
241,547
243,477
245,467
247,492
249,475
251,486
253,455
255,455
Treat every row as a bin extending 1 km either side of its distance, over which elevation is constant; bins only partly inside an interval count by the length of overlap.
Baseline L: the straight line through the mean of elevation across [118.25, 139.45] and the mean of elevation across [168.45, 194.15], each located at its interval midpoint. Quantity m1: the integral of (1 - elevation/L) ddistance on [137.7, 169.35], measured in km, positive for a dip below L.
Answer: 0.79 km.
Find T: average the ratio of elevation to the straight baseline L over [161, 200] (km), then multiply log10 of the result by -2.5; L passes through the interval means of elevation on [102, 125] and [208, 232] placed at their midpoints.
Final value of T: 0.052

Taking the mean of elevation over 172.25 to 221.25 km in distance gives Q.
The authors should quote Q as 495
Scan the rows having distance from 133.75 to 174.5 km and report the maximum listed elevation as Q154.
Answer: 514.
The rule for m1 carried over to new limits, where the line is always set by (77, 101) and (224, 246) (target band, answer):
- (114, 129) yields -2.84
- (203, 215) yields -0.86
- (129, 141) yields -1.83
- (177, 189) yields -0.97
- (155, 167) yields -0.93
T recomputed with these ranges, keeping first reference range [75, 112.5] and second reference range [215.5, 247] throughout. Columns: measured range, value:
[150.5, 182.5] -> -0.027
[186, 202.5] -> -0.028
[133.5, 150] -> -0.050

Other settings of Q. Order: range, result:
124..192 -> 480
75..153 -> 460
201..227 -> 501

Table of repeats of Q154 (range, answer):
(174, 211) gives 536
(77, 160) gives 623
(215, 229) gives 520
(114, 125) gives 549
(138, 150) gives 487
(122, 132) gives 482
